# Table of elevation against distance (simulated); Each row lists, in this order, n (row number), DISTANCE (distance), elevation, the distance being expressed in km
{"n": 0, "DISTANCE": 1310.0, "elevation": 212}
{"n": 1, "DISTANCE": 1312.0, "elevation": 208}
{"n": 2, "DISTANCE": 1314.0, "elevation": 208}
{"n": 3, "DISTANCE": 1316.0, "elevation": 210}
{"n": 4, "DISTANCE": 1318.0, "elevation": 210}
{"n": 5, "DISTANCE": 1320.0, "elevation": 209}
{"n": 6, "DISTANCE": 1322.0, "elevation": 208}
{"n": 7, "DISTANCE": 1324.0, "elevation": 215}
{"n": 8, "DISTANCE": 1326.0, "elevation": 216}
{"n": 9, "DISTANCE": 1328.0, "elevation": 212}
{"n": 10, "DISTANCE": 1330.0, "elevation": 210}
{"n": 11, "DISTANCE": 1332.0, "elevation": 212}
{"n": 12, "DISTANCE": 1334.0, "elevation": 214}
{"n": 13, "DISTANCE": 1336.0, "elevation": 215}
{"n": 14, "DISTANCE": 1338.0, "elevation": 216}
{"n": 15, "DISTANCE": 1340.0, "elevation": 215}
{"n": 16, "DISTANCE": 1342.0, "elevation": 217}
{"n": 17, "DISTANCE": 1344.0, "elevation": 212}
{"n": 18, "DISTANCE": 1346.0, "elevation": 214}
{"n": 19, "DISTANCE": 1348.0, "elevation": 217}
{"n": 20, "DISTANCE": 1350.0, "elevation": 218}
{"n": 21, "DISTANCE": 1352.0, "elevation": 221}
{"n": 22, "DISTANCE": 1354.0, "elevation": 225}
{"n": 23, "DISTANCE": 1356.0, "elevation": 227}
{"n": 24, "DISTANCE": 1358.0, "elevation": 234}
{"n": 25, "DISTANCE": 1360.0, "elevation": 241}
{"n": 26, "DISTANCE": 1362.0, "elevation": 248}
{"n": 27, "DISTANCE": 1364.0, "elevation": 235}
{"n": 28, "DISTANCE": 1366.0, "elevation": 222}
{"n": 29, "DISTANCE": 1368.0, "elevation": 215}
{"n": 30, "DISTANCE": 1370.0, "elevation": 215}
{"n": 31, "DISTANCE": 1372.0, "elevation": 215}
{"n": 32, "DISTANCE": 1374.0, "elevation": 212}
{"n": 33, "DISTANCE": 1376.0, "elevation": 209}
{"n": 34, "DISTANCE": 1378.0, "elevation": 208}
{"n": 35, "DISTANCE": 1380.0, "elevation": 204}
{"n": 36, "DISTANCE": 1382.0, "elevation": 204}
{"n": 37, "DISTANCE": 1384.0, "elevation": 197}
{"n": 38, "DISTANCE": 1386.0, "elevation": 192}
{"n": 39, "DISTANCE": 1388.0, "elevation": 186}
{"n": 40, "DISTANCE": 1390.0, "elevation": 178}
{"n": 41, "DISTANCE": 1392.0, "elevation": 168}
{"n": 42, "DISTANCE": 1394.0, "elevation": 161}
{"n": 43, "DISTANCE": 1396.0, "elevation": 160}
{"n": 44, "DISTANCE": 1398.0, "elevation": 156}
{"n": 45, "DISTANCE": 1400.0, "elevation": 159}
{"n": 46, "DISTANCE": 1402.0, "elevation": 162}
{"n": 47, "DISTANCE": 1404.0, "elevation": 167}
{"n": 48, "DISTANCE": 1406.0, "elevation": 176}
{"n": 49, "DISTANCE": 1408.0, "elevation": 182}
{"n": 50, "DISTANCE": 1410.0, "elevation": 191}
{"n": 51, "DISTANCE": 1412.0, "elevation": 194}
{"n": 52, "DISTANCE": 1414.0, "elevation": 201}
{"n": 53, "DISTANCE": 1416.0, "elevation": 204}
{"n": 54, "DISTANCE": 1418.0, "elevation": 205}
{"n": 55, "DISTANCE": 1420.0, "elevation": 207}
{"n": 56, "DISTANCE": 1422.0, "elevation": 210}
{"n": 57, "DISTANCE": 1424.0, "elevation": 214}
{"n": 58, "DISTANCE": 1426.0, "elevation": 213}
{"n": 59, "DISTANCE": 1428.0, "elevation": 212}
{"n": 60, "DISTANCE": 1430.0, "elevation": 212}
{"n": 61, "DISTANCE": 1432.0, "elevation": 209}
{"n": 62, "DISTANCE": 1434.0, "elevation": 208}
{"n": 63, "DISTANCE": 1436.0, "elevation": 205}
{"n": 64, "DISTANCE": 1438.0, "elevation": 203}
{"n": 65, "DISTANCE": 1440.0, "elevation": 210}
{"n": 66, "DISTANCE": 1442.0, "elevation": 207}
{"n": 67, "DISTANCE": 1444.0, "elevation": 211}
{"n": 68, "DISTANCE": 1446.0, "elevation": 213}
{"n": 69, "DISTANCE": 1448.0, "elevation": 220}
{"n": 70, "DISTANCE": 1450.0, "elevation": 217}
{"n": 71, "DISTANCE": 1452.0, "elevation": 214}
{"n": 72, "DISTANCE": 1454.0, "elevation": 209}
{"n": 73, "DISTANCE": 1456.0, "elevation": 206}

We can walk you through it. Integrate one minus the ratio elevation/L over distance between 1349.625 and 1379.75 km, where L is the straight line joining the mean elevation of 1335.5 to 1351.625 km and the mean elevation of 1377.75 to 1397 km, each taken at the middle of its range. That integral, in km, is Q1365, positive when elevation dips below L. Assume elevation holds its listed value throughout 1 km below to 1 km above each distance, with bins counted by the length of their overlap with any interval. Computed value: -3.3 km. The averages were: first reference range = 216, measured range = 223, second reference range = 185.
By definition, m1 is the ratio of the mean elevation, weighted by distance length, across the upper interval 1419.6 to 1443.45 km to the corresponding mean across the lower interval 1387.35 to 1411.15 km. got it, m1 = 1.2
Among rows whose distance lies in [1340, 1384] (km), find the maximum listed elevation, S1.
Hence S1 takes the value 248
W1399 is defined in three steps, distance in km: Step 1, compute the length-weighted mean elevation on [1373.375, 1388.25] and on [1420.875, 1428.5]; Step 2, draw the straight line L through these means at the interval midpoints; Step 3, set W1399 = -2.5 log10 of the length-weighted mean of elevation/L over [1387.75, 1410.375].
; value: 0.21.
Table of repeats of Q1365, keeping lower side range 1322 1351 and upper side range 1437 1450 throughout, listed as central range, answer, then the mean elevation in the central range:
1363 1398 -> 2.52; 198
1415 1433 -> 0.18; 210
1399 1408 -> 1.89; 168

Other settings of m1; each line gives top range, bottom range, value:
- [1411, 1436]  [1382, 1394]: 1.13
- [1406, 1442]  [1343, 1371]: 0.91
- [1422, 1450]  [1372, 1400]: 1.13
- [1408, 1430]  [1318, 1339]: 0.96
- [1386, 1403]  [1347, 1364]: 0.73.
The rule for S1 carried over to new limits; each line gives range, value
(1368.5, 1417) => 215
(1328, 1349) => 217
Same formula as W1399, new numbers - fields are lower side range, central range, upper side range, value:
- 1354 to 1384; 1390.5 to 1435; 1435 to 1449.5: 0.13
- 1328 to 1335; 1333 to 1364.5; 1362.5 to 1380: -0.04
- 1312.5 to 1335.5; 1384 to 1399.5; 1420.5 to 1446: 0.21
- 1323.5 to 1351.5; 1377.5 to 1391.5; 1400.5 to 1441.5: 0.06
